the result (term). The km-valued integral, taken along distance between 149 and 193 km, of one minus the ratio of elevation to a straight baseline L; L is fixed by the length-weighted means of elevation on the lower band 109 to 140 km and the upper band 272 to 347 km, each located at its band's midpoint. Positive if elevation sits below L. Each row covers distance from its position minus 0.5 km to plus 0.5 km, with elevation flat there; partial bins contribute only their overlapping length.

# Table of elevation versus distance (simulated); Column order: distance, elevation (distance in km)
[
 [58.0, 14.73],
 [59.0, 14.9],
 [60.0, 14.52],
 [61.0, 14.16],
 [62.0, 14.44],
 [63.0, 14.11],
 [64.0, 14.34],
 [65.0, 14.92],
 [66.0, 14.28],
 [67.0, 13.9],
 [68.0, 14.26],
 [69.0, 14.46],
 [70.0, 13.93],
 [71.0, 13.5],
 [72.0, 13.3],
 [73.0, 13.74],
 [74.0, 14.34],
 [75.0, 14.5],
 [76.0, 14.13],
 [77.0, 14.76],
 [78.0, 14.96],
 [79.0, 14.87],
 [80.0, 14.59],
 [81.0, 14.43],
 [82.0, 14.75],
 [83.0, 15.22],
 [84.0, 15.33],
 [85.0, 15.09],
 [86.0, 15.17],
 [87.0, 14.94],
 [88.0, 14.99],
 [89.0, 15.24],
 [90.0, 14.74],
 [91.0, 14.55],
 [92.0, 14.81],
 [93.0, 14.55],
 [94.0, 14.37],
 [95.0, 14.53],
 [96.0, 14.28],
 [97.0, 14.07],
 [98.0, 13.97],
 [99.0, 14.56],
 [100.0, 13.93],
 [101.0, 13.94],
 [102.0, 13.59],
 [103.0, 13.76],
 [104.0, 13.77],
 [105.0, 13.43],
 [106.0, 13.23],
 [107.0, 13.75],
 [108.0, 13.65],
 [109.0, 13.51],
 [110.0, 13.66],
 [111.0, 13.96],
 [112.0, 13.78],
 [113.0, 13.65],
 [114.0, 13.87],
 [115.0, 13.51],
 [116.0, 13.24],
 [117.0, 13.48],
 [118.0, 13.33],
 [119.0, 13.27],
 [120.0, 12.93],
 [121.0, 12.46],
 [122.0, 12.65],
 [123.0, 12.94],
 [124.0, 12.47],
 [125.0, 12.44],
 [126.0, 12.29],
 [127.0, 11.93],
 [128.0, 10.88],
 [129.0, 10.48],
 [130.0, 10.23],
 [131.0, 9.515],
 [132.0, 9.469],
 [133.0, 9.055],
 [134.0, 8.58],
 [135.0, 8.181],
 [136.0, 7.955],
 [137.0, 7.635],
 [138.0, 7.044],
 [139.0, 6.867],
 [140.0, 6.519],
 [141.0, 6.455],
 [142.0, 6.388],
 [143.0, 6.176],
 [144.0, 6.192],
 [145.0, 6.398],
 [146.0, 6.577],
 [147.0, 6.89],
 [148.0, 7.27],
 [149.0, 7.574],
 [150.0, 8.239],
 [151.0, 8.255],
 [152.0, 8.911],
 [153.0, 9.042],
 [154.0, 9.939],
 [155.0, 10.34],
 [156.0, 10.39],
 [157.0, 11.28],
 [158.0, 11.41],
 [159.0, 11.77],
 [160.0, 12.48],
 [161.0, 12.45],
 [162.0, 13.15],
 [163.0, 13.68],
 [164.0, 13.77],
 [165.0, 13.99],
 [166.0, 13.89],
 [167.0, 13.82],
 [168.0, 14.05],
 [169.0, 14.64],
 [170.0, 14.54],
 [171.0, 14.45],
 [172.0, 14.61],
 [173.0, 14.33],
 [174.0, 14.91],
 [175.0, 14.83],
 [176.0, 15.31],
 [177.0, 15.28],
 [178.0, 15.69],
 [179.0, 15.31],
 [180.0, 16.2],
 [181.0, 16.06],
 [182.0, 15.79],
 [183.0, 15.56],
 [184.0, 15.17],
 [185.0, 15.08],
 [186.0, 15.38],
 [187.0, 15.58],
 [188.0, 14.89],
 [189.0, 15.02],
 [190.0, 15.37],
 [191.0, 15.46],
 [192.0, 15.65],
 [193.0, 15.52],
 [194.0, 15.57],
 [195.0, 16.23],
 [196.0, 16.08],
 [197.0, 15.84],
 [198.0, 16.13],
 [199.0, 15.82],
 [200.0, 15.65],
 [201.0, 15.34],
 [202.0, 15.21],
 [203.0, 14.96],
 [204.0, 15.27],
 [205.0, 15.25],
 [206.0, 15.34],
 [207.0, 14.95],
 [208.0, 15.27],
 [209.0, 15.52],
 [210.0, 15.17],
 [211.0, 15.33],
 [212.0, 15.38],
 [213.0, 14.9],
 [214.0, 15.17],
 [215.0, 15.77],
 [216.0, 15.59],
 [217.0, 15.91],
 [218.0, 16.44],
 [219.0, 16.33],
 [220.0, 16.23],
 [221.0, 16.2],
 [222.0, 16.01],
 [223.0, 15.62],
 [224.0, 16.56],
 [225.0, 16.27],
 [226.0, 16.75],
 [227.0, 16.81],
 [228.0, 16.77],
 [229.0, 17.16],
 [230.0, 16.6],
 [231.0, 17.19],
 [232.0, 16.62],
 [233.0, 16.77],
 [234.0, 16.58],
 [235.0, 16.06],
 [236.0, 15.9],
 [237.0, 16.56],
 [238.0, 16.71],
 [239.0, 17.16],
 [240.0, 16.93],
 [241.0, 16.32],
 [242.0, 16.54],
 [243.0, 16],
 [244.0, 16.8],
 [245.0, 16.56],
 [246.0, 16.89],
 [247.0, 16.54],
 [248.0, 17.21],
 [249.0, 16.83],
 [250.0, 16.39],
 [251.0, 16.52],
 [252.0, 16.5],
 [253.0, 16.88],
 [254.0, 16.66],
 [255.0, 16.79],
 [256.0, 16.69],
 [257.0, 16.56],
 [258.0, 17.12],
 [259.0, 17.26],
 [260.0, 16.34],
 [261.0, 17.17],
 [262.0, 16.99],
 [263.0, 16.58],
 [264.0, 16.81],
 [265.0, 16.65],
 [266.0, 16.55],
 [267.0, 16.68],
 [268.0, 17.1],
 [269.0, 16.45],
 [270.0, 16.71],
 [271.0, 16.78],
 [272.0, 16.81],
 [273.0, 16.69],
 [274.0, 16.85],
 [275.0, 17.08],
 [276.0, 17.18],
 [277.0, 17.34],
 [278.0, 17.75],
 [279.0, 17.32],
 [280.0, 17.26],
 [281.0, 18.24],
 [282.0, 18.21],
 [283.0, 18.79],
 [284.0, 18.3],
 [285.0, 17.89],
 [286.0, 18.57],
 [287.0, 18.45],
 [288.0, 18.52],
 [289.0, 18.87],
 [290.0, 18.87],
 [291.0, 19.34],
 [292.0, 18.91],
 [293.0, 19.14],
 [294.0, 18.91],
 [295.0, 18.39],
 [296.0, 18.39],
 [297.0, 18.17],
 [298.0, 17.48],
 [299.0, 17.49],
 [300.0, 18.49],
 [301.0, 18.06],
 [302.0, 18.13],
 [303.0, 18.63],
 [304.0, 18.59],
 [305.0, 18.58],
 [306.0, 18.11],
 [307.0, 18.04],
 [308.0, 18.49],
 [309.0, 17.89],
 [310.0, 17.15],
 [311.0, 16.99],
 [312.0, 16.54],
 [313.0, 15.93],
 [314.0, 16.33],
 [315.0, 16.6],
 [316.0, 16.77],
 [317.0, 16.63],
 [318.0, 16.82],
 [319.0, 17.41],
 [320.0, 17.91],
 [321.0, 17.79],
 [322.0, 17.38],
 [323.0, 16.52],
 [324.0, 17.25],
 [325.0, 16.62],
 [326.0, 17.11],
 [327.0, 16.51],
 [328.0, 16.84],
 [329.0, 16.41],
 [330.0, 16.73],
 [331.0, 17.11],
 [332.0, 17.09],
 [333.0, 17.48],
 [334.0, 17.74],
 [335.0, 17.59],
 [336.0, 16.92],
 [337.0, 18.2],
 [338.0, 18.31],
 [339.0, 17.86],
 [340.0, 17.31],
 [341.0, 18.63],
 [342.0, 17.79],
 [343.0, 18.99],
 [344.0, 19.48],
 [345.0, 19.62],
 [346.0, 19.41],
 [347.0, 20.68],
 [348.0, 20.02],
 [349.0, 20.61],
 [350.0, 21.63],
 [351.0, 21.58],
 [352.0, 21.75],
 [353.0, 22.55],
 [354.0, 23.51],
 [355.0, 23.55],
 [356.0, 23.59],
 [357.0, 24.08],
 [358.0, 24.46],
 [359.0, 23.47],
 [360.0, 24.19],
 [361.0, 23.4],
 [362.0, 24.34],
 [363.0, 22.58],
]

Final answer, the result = -1.9 km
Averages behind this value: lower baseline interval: 11.3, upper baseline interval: 17.8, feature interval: 13.6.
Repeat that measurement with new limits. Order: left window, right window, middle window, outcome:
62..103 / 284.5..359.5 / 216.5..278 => 2.3 km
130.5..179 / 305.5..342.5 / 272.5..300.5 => -4.1 km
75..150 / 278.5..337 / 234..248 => -0.7 km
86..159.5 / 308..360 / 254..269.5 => -0.5 km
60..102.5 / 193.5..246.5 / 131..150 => 9.7 km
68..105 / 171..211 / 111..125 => 1.4 km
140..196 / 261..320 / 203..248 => -3.6 km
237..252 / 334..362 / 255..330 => 4.2 km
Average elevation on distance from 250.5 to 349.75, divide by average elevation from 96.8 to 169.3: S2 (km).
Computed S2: 1.57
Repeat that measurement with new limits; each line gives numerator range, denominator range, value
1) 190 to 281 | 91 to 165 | 1.44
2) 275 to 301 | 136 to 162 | 2.12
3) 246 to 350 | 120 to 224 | 1.36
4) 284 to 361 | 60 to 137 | 1.39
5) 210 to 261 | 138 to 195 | 1.33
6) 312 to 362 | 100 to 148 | 1.74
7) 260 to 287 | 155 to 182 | 1.24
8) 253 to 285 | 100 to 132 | 1.33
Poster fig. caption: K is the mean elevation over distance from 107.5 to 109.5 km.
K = 13.6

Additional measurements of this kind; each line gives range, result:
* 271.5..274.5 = 16.8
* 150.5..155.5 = 9.3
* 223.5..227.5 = 16.6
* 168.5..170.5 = 14.6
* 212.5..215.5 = 15.3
